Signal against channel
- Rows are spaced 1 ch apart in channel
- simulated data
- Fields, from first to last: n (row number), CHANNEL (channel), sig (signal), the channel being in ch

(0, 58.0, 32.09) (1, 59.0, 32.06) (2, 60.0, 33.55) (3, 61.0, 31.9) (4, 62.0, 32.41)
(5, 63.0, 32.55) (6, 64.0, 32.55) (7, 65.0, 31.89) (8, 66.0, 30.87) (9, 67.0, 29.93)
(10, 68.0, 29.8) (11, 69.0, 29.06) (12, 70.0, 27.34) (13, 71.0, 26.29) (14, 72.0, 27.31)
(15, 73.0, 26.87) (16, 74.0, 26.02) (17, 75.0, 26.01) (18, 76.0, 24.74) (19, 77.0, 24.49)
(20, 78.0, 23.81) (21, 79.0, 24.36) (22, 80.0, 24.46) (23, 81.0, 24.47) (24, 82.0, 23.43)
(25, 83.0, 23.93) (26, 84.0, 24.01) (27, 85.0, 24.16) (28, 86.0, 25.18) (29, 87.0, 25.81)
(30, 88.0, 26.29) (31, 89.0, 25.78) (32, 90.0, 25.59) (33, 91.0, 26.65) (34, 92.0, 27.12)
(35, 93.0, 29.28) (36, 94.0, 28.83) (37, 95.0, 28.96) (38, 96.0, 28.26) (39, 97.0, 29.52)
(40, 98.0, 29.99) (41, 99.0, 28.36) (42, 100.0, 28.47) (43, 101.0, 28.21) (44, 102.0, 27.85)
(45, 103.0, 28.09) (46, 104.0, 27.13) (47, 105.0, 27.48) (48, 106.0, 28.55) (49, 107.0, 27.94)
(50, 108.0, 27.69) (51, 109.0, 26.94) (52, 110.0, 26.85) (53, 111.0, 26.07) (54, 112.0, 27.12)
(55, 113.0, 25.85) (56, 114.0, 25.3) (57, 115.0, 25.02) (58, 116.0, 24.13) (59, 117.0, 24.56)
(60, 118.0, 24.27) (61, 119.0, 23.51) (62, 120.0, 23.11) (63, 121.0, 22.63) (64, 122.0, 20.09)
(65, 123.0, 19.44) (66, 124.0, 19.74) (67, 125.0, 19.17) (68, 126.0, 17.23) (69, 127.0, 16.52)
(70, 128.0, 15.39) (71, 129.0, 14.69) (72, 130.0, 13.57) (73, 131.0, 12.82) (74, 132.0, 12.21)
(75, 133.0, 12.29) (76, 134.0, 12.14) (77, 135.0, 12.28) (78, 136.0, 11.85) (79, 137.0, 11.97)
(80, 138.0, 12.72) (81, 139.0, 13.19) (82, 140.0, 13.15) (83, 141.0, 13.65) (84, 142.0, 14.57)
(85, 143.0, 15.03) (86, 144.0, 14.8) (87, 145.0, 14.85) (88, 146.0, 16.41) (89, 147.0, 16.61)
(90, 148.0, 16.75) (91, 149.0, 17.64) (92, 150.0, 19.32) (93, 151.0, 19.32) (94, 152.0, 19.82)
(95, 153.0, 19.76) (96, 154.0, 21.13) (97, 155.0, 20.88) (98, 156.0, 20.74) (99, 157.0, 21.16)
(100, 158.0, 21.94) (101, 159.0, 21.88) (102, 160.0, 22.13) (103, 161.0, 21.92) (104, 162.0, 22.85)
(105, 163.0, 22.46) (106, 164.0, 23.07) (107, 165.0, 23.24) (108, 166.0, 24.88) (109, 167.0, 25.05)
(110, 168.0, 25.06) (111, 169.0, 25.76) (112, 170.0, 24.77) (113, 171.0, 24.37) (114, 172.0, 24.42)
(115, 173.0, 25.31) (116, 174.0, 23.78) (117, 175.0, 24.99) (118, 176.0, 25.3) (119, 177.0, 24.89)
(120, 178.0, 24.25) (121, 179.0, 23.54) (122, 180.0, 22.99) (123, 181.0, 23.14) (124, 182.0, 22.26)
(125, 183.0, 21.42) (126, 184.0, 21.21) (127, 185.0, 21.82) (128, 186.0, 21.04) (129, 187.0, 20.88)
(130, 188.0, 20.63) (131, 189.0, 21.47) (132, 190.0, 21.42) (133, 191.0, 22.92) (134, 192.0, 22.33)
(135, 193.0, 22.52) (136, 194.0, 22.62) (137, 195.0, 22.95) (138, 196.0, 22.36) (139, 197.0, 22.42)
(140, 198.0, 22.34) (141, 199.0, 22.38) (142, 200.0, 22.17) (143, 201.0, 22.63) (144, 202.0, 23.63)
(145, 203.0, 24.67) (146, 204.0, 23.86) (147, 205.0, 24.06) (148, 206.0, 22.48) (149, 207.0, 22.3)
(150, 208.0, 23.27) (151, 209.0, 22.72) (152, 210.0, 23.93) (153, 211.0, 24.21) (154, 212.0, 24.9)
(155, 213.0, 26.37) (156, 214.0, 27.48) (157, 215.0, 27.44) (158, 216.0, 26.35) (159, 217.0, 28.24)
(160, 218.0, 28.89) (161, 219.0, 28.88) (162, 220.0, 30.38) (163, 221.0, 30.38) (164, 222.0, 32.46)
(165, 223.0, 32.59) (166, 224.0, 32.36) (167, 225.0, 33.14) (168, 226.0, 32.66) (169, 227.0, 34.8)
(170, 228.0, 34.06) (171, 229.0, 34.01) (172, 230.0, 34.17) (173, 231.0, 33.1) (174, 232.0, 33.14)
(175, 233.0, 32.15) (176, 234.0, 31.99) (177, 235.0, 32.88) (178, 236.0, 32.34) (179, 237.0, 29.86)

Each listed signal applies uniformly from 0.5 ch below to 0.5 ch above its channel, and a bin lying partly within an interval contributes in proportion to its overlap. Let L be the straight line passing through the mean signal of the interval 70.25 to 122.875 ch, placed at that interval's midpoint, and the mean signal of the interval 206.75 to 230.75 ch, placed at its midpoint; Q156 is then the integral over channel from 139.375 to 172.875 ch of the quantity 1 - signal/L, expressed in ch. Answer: 8.8 ch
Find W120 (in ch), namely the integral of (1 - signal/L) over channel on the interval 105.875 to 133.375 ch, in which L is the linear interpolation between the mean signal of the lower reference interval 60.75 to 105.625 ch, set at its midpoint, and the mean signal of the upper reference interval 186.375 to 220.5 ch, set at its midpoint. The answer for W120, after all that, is 5.2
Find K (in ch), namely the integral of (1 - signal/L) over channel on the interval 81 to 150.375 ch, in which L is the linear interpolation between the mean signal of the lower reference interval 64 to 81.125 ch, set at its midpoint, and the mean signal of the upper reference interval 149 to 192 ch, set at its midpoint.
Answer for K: 9.8 ch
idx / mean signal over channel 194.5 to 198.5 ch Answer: 22.5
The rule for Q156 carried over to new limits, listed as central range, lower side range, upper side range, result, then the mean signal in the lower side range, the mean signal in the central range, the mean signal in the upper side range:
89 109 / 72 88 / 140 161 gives -4.22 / 24.9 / 28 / 18.4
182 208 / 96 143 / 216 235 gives 5.85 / 21.2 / 22.4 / 31.9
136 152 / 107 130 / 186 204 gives 5.03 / 22.4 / 15.4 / 22.4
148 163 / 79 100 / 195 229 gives 3.36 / 26.5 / 20.7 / 26.7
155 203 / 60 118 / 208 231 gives 9.80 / 27.2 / 22.9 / 29.5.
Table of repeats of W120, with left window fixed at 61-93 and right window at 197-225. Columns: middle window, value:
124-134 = 4.4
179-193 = 2.3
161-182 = 1.8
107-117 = 0.2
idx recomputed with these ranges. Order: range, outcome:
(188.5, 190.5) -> 21.4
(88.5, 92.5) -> 26.3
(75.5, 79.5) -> 24.4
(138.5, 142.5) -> 13.6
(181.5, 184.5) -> 21.6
